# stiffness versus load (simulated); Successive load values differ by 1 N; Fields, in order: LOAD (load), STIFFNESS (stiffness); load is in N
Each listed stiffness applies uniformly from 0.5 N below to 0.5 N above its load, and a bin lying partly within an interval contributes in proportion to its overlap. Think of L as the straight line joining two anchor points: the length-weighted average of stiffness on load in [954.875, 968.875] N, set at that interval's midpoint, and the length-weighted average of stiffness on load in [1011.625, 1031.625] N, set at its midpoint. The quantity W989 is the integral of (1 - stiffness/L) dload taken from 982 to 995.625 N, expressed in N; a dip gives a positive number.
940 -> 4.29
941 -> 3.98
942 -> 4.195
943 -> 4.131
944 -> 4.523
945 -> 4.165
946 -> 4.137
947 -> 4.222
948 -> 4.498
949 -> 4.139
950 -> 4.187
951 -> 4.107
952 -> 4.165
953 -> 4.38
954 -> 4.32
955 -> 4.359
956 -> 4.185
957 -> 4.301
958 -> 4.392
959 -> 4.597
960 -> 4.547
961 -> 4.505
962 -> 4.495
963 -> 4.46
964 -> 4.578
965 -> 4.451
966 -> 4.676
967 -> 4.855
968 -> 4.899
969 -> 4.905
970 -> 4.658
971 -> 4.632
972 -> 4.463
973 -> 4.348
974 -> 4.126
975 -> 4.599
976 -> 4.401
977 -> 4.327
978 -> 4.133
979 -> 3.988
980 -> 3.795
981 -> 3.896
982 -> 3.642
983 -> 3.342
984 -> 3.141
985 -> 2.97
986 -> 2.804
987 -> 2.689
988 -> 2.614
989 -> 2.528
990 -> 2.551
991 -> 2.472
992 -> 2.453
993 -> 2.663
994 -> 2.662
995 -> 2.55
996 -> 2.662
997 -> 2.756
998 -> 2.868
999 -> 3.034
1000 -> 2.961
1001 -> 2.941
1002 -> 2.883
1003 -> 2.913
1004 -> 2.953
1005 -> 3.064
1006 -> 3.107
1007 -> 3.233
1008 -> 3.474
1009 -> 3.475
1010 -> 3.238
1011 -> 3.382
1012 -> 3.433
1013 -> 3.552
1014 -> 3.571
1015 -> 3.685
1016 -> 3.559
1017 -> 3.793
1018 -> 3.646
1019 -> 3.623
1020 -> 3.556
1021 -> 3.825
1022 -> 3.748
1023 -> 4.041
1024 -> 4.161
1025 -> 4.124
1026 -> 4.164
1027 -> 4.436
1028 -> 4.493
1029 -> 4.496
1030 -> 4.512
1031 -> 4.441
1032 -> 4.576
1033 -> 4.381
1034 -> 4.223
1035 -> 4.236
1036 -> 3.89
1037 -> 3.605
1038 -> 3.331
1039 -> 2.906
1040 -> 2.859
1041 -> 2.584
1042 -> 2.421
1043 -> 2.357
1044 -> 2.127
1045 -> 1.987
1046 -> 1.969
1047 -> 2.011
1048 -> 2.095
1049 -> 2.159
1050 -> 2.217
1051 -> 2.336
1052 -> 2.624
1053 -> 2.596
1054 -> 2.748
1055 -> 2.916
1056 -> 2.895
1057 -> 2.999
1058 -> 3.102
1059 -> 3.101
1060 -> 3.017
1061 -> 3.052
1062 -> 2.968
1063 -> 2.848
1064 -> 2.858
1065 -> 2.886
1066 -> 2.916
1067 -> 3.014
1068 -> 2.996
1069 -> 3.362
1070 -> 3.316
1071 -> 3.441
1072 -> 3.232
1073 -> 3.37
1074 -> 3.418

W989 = 4.83 N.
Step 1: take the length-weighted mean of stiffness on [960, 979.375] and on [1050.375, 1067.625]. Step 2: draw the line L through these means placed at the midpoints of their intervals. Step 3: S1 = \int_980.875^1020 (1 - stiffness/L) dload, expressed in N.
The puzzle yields 8.2 N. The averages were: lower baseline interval 4.5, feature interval 3.1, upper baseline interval 2.87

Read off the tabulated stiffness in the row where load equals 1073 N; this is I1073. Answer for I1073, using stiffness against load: 3.37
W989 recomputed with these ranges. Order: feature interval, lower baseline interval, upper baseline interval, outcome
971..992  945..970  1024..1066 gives 2.9 N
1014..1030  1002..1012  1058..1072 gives -4.0 N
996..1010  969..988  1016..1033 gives 3.3 N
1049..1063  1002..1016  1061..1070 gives 1.2 N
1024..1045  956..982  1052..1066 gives -2.1 N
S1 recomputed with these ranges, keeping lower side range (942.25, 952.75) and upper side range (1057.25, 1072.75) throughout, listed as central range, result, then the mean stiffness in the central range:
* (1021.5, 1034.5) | -3.23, 4.29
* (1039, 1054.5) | 4.28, 2.36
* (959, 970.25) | -1.59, 4.64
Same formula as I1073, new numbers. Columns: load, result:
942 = 4.195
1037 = 3.605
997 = 2.756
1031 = 4.441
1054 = 2.748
